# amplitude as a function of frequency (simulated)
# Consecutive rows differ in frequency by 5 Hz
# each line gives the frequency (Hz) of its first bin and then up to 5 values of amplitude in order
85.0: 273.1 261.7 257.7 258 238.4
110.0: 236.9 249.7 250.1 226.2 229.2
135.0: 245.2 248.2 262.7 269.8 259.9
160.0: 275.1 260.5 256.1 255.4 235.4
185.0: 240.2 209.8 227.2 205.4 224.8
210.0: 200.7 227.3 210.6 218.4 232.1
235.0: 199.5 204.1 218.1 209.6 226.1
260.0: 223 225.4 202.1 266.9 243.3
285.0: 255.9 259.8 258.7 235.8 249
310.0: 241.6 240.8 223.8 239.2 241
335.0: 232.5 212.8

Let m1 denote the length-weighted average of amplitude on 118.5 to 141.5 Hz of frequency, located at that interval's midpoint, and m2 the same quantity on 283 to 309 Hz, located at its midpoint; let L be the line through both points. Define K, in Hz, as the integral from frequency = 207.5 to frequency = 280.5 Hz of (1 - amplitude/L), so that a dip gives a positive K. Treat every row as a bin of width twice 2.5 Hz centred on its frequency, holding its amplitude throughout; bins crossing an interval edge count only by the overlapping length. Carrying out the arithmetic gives 8.1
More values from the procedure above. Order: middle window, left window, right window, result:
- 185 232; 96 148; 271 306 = 5.61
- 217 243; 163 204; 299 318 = 2.68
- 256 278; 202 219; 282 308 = 0.97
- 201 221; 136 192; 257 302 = 2.61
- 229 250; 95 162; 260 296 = 2.82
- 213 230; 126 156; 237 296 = 1.29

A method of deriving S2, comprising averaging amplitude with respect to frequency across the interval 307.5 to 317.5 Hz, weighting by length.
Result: 241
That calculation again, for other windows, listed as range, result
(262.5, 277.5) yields 231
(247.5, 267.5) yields 221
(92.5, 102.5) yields 258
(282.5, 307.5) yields 252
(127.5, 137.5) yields 237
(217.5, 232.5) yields 220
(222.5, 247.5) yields 214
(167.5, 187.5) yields 247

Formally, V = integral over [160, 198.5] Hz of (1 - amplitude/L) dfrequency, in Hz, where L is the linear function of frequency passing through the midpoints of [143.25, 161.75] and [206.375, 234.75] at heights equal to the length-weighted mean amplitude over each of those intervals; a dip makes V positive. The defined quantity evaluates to 0.84 Hz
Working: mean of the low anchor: 267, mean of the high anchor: 217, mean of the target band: 242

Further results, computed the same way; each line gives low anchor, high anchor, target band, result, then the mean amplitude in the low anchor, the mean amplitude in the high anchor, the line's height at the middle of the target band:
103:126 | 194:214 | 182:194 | -0.4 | 241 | 215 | 219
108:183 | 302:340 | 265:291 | -0.3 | 251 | 237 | 240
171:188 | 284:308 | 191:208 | 1.9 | 244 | 251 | 245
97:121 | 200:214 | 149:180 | -4.4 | 247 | 213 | 228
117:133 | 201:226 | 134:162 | -3.7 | 236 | 216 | 231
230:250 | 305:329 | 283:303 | -2.0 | 211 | 238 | 229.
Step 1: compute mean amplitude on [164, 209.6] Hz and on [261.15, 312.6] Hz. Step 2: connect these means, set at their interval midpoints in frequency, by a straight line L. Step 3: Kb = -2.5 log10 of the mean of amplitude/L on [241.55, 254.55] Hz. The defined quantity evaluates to 0.12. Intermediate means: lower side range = 233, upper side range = 243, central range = 215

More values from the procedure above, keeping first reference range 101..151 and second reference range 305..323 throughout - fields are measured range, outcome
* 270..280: -0.03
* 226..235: 0.09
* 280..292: -0.07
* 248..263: 0.09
